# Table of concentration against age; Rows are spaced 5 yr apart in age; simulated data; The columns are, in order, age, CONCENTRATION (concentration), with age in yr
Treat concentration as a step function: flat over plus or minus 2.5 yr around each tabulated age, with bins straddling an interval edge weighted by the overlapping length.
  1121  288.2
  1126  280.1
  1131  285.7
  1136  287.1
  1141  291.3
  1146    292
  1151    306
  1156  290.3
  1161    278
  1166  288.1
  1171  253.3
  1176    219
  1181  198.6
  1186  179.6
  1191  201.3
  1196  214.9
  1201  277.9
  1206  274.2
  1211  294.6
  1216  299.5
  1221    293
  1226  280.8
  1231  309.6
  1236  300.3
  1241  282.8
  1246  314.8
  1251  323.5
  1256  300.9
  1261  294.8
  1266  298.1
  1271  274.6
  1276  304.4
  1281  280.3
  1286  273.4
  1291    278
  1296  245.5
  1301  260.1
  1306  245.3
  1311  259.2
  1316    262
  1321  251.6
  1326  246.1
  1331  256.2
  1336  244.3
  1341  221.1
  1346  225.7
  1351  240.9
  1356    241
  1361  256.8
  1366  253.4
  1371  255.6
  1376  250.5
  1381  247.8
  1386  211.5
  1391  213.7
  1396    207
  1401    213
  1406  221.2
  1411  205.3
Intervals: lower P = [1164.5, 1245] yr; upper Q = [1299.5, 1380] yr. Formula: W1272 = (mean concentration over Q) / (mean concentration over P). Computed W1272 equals 0.95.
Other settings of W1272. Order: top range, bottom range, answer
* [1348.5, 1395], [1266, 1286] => 0.84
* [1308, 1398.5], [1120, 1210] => 0.92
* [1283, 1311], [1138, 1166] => 0.90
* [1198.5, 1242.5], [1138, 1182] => 1.07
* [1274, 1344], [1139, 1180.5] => 0.95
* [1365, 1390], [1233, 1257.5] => 0.79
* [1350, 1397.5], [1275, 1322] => 0.90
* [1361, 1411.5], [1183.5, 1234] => 0.88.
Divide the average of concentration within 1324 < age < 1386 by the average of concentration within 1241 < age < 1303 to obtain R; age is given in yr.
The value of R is 0.85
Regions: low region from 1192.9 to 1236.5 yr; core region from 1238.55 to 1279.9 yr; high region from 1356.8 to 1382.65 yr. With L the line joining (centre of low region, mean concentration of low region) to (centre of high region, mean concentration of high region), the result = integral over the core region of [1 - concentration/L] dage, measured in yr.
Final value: -3.9 yr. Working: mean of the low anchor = 281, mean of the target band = 299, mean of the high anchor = 252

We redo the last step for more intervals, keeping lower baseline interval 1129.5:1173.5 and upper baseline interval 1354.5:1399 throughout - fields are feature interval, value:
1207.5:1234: -2.3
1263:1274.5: -1.2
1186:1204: 3.3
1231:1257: -3.9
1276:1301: -1.5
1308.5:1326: -0.4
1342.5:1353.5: 0.5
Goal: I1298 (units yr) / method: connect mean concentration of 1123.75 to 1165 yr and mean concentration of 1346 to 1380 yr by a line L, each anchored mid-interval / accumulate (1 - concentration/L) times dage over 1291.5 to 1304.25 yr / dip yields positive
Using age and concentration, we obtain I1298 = 0.2 yr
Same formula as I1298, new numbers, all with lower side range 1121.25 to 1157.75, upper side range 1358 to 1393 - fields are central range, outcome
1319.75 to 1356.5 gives 1.3 yr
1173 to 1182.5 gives 2.4 yr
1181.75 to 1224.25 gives 3.7 yr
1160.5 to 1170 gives 0.2 yr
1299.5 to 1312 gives 0.1 yr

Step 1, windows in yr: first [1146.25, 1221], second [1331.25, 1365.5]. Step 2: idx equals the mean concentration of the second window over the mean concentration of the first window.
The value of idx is 0.9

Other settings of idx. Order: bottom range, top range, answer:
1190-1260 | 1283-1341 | 0.89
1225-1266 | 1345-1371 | 0.82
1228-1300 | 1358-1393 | 0.83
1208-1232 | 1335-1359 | 0.80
